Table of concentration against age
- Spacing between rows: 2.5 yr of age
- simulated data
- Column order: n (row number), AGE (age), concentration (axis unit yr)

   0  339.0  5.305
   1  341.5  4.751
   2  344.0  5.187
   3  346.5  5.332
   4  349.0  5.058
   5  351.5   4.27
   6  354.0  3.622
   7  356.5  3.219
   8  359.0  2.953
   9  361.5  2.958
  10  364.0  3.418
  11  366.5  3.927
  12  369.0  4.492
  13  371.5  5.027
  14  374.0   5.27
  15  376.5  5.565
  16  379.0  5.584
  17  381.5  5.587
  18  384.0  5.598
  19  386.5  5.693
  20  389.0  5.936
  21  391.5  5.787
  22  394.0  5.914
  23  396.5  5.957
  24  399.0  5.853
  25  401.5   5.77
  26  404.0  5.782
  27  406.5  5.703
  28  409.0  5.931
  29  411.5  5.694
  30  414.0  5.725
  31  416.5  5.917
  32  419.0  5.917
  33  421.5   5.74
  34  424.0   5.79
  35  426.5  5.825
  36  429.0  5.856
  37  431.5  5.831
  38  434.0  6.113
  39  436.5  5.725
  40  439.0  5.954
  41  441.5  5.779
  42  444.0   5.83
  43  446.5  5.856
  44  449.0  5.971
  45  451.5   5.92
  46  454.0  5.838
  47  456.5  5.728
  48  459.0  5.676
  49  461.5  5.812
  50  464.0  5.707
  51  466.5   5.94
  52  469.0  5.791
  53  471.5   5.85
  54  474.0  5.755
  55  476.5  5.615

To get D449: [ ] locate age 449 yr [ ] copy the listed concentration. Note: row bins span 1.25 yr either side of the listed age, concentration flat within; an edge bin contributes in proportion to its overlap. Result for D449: 5.971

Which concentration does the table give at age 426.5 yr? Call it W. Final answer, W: 5.825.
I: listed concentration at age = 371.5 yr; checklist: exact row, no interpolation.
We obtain 5.027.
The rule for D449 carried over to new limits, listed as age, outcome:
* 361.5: 2.958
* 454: 5.838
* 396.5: 5.957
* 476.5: 5.615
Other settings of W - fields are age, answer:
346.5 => 5.332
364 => 3.418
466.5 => 5.94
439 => 5.954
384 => 5.598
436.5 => 5.725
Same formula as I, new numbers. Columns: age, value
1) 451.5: 5.92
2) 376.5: 5.565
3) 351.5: 4.27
